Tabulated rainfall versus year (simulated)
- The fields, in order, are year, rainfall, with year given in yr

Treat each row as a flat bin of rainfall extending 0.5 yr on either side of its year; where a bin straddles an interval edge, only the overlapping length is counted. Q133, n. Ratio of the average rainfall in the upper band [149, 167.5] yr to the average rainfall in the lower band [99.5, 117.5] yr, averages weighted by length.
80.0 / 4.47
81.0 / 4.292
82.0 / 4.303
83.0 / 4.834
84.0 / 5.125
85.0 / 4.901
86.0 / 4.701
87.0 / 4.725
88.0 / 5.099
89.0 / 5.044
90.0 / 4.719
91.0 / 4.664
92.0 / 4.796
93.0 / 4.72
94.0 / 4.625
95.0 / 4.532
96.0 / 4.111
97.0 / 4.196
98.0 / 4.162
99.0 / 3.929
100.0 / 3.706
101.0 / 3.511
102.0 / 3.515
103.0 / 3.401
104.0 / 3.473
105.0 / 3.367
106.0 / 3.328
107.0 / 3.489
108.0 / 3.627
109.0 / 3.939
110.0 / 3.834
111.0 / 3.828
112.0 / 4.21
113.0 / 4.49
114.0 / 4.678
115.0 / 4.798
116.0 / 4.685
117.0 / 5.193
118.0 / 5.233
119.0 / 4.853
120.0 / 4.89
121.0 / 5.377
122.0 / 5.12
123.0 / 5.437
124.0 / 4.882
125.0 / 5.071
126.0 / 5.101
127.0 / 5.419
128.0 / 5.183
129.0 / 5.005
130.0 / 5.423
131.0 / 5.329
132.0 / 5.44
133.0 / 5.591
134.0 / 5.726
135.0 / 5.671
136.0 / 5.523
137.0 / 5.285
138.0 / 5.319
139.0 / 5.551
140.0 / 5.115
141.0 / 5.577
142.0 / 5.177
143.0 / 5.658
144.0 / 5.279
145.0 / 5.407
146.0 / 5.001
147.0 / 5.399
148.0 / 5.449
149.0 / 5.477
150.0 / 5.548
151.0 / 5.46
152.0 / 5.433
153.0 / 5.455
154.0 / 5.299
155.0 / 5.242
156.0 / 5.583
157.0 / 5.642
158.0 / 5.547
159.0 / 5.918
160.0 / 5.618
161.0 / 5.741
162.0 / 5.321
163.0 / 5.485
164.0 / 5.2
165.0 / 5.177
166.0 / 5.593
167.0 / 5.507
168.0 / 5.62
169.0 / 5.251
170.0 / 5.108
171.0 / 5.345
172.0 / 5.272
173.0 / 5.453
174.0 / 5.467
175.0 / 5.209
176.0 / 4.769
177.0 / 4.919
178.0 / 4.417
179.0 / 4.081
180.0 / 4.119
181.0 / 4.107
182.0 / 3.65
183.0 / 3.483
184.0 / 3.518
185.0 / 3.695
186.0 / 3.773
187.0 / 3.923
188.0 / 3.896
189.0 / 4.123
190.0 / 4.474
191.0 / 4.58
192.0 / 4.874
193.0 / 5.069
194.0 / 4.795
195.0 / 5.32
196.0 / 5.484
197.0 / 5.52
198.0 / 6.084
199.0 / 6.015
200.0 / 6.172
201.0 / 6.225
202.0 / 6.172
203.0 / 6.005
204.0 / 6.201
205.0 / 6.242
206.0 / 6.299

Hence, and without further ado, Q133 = 1.39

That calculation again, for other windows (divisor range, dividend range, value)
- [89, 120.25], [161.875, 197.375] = 1.13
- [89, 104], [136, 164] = 1.30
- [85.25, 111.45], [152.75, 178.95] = 1.29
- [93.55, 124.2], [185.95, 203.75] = 1.22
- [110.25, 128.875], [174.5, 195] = 0.88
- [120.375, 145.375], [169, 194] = 0.84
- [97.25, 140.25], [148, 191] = 1.06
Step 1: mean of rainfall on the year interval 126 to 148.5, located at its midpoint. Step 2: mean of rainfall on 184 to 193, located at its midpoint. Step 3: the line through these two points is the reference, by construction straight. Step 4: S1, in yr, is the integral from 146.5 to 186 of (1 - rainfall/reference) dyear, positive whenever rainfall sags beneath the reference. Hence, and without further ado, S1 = -3.0 yr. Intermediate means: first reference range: 5.38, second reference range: 4.18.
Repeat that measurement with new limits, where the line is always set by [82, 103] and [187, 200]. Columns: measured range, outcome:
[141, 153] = -1.62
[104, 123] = 0.77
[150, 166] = -2.19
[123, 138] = -2.15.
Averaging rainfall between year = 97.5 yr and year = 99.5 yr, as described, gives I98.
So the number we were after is 4.05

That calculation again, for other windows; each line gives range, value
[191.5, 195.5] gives 5.01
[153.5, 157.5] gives 5.44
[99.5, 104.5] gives 3.52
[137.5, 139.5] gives 5.44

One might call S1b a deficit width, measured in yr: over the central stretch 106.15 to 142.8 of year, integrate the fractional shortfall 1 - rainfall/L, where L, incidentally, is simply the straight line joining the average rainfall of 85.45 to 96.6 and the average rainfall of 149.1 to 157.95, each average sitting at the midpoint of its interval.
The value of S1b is 1.11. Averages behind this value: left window 4.7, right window 5.46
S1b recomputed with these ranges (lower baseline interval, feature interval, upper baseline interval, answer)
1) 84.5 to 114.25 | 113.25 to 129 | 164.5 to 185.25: -2.6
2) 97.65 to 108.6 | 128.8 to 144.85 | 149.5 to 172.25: -2.6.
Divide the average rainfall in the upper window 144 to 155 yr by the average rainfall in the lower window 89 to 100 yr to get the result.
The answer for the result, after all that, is 1.21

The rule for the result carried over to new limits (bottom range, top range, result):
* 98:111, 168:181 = 1.36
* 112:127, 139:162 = 1.10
